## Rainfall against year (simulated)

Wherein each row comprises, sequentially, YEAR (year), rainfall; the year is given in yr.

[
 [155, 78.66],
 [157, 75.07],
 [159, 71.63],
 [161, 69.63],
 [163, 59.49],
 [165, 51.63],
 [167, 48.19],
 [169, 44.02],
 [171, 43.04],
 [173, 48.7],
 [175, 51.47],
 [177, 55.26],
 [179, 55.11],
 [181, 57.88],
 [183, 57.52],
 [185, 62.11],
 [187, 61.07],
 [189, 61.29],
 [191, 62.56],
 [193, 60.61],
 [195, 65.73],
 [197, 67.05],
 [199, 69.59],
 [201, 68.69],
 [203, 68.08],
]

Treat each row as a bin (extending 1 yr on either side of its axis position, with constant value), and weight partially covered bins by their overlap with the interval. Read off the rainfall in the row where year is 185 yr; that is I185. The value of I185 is 62.11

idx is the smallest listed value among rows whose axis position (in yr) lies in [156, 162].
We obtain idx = 69.63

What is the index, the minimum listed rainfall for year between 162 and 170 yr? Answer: 44.02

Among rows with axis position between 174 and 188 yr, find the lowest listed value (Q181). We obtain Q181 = 51.47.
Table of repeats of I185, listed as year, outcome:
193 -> 60.61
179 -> 55.11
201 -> 68.69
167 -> 48.19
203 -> 68.08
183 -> 57.52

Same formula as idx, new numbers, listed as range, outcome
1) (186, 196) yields 60.61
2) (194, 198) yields 65.73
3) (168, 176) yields 43.04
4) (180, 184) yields 57.52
